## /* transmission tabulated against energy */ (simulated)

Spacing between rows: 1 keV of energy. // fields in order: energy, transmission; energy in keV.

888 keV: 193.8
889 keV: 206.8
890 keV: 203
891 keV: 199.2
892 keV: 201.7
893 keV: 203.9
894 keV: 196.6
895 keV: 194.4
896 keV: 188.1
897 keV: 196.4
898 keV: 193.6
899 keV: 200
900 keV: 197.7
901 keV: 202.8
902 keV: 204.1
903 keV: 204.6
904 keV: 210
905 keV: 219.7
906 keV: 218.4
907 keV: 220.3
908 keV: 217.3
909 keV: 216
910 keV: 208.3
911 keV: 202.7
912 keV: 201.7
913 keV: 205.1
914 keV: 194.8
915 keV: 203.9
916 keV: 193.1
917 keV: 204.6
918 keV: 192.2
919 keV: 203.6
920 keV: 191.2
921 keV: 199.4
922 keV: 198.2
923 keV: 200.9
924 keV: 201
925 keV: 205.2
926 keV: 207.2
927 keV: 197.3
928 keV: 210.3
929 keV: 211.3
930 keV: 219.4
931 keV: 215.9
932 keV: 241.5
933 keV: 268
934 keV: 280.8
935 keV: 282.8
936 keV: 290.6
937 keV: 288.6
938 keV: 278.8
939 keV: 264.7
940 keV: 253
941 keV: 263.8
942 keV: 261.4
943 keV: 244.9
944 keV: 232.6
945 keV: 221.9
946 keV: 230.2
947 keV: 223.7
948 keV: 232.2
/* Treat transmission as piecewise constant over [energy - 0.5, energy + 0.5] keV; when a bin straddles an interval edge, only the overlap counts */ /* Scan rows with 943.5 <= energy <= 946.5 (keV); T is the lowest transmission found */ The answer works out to 221.9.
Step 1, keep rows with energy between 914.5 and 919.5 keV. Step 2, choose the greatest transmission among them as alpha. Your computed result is 204.6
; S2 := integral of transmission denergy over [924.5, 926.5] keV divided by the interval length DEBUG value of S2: 206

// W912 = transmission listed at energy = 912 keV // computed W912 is 201.7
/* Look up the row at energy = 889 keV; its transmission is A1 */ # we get 206.8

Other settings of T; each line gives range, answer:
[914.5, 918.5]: 192.2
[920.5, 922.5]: 198.2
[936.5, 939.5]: 264.7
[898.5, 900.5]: 197.7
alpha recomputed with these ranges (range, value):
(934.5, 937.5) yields 290.6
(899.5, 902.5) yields 204.1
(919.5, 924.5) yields 201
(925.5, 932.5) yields 241.5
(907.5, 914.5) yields 217.3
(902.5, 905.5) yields 219.7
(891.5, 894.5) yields 203.9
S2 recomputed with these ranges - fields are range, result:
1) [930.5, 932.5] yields 229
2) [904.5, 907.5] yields 219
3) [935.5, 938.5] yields 286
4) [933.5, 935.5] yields 282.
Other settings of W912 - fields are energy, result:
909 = 216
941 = 263.8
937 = 288.6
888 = 193.8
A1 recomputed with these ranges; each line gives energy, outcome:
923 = 200.9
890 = 203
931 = 215.9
